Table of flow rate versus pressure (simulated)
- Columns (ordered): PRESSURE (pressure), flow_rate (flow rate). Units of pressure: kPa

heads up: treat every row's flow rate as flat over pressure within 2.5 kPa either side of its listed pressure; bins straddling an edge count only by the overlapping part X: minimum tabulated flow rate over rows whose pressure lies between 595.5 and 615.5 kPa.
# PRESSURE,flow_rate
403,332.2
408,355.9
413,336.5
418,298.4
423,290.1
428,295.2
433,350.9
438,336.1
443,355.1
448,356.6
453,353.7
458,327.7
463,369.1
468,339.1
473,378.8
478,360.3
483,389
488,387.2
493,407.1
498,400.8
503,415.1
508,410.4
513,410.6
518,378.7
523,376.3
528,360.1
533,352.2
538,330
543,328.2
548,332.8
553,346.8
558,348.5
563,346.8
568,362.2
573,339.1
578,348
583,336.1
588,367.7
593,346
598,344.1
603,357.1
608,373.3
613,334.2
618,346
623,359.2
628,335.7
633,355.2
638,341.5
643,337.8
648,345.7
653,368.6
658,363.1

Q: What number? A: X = 334.2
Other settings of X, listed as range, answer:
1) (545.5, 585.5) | 332.8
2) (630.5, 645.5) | 337.8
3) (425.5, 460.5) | 295.2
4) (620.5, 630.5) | 335.7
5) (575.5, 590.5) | 336.1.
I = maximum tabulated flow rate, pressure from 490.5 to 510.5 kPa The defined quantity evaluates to 415.1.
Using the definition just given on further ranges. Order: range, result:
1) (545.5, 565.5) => 348.5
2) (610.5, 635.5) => 359.2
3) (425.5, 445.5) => 355.1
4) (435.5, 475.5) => 378.8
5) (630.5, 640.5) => 355.2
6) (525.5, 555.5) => 360.1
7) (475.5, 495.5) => 407.1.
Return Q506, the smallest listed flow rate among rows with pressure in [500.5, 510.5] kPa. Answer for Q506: 410.4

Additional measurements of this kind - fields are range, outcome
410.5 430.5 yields 290.1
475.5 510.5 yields 360.3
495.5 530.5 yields 360.1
